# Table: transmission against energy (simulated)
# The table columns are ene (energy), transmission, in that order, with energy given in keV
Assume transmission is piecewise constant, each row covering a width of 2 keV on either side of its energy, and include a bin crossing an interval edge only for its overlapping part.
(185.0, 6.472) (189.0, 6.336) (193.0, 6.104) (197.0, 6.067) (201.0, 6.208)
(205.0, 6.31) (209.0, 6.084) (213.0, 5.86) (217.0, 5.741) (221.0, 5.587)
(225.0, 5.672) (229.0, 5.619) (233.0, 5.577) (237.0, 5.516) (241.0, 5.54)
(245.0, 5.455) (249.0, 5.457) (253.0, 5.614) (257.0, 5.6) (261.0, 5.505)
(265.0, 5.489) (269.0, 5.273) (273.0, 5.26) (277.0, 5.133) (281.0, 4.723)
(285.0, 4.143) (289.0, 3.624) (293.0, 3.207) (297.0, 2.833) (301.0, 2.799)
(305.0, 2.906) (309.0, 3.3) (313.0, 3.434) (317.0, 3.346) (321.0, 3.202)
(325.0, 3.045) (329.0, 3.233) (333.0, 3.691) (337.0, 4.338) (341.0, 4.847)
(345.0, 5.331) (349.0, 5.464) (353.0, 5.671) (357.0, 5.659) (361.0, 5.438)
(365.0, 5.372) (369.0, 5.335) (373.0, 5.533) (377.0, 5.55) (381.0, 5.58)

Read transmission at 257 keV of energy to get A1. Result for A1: 5.6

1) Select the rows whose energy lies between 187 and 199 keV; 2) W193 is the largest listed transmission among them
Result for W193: 6.336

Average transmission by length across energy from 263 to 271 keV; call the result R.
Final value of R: 5.38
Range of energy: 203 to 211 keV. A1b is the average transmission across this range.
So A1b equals 6.2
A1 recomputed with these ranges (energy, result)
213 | 5.86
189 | 6.336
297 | 2.833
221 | 5.587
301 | 2.799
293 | 3.207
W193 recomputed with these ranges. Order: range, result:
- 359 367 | 5.438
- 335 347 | 5.331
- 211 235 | 5.86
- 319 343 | 4.847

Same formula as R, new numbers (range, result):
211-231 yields 5.7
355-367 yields 5.49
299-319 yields 3.16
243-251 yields 5.46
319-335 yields 3.29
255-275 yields 5.43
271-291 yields 4.58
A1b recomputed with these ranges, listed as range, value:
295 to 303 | 2.82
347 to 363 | 5.56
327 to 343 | 4.03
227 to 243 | 5.56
